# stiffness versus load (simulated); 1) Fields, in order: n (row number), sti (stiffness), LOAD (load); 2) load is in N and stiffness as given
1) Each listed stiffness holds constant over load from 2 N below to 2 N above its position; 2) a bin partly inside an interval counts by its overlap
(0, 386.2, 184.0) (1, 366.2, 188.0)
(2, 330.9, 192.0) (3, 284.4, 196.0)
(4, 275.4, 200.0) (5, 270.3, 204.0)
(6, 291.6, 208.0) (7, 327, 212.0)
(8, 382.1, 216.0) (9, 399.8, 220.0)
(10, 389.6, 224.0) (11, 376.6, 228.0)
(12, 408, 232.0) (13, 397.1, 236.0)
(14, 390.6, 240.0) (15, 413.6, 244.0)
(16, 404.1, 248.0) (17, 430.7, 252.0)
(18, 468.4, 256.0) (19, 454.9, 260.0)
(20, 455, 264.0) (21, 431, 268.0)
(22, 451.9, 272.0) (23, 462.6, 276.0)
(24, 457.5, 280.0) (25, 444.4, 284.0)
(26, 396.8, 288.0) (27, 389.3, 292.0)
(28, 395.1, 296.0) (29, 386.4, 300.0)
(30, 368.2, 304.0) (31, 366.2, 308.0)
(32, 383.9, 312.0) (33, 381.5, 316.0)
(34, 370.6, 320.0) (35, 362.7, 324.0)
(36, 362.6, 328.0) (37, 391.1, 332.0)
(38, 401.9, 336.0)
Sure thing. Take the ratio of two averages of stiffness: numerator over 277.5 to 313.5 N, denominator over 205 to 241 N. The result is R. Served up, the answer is 1.08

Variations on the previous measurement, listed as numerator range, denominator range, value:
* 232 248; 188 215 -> 1.32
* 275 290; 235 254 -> 1.08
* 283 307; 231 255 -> 0.96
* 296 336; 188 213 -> 1.25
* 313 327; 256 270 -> 0.83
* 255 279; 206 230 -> 1.26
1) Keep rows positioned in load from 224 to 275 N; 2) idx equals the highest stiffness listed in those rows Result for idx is 468.4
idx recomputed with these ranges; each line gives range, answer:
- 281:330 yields 444.4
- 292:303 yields 395.1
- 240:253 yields 430.7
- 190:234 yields 408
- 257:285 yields 462.6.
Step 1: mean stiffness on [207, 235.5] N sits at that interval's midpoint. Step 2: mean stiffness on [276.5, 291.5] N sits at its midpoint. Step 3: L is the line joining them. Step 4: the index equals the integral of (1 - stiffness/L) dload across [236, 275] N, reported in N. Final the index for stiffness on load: -2.7 N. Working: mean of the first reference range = 372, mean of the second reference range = 432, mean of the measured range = 432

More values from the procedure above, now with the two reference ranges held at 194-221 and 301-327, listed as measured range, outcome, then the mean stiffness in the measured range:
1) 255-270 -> -4.6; 451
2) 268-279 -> -3.2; 452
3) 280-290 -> -2.0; 428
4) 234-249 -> -3.0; 401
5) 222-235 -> -2.6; 392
